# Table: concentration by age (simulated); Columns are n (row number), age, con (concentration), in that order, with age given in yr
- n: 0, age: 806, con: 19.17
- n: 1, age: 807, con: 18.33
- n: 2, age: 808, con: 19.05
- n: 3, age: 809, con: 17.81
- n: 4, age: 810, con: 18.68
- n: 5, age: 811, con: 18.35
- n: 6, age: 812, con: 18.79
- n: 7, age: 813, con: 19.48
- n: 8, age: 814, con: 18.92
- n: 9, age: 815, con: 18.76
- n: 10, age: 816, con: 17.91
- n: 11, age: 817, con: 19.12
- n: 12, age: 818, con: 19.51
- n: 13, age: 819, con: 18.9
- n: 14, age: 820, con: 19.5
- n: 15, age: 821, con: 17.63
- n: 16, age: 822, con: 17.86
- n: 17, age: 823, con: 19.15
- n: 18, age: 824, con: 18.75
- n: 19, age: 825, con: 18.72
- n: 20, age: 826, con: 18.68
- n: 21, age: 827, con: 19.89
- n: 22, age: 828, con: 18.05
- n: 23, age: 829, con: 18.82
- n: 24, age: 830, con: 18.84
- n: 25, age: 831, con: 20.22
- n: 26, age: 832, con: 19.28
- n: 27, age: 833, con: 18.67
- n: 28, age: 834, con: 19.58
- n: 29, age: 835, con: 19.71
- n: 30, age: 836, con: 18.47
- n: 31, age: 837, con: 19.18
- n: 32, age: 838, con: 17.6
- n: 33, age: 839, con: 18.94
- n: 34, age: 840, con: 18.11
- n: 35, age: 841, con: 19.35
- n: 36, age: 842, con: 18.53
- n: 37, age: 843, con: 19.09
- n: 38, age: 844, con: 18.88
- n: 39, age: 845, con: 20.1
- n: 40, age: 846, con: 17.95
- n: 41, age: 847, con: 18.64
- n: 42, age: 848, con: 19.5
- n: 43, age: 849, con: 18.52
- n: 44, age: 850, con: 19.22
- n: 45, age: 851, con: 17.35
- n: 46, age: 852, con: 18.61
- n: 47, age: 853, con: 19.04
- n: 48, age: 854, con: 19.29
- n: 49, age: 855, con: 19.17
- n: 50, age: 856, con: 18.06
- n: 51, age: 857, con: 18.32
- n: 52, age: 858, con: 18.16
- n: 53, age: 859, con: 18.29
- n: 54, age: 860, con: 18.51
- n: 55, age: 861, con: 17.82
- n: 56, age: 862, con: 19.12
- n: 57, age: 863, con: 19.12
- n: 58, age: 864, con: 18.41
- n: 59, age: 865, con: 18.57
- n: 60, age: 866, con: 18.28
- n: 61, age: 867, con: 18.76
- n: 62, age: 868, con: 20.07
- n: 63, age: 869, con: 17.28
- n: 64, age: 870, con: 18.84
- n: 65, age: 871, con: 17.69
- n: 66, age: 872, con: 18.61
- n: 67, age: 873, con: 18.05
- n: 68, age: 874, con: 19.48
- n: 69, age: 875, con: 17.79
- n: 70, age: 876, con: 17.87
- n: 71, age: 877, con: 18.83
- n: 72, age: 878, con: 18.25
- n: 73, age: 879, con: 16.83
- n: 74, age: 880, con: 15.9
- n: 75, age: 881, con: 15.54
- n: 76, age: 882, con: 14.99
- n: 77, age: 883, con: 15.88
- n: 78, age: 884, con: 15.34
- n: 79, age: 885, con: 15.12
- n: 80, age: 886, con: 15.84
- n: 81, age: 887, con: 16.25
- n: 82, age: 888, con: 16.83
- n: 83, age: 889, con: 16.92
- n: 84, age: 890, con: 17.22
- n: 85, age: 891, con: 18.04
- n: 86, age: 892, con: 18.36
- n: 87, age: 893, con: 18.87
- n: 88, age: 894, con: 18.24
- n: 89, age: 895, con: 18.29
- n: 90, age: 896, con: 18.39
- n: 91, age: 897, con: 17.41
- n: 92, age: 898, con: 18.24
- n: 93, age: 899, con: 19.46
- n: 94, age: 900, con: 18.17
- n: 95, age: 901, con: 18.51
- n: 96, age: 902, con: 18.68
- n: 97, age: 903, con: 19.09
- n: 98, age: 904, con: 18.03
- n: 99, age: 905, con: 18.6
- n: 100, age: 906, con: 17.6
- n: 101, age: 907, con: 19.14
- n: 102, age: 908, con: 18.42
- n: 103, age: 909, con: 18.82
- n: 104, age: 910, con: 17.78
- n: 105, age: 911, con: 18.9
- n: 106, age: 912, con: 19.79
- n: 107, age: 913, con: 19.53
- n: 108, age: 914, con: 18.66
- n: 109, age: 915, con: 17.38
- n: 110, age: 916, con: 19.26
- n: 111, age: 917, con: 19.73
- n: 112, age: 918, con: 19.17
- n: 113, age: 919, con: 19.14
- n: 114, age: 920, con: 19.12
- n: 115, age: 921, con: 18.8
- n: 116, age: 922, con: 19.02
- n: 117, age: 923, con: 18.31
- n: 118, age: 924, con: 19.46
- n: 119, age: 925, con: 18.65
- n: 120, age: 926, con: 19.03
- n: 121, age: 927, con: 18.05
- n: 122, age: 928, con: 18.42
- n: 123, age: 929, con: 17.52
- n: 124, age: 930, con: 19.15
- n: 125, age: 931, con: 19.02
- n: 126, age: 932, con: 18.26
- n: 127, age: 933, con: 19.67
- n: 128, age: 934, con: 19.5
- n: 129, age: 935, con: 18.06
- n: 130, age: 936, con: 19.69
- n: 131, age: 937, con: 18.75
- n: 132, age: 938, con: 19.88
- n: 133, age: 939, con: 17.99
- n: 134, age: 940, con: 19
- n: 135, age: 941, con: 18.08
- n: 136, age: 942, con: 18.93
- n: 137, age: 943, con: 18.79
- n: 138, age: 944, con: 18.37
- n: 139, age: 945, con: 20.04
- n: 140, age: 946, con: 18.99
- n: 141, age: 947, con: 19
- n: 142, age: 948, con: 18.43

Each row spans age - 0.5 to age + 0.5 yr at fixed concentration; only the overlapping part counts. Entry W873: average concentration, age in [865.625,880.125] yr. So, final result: 18.2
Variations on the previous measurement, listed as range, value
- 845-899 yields 18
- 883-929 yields 18.2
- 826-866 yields 18.8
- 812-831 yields 18.8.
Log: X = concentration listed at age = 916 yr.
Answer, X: 19.26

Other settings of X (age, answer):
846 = 17.95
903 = 19.09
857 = 18.32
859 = 18.29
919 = 19.14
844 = 18.88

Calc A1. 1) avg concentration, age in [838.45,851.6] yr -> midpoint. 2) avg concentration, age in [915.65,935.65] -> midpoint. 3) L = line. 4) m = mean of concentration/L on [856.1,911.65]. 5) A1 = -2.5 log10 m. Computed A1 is 0.053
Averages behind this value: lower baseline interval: 18.8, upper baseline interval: 18.9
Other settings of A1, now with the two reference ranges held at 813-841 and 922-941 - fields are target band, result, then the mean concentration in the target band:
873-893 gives 0.11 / 17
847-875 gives 0.01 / 18.6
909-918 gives -0.01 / 18.9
